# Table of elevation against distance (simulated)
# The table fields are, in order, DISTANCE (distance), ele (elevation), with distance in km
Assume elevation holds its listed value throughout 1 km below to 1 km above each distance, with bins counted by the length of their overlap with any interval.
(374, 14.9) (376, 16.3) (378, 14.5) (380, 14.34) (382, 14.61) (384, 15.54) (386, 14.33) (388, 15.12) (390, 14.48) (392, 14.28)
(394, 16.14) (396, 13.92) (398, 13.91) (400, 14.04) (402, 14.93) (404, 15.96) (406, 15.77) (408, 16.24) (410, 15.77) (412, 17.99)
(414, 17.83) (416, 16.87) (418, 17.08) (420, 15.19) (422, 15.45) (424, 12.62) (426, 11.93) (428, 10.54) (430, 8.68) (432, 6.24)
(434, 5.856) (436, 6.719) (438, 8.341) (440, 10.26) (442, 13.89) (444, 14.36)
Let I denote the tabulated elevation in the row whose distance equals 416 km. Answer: 16.87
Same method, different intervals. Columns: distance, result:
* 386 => 14.33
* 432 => 6.24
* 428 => 10.54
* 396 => 13.92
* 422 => 15.45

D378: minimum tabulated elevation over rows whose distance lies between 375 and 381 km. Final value 14.34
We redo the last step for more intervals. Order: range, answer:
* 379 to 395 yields 14.28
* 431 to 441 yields 5.856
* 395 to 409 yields 13.91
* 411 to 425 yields 12.62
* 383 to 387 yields 14.33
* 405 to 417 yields 15.77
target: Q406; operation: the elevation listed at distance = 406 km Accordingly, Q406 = 15.77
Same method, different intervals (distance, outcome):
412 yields 17.99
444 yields 14.36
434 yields 5.856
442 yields 13.89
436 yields 6.719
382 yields 14.61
